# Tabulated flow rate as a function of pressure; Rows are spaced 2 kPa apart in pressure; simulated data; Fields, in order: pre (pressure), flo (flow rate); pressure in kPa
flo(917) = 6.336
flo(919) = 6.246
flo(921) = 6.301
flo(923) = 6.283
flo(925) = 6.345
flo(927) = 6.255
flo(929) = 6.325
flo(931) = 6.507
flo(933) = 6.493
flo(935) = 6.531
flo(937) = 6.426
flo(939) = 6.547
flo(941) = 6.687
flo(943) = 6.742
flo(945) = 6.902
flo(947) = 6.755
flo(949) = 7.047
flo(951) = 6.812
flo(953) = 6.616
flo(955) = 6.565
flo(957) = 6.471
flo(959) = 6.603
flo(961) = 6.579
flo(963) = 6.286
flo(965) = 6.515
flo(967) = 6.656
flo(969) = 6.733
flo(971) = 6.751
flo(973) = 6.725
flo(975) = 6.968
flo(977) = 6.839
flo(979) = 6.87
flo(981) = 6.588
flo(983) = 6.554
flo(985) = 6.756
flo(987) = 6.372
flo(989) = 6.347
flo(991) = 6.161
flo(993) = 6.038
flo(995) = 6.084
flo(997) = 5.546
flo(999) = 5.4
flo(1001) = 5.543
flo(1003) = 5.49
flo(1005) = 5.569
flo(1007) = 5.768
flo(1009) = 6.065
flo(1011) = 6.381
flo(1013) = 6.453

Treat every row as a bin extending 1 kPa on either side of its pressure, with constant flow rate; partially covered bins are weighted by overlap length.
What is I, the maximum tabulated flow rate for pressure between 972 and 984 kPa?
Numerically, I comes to 6.968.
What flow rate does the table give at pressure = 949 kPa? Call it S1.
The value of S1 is 7.047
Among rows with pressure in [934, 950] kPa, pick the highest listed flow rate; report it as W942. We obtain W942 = 7.047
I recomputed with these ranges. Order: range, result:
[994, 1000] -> 6.084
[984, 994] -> 6.756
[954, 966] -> 6.603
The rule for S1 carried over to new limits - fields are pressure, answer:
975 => 6.968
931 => 6.507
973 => 6.725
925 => 6.345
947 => 6.755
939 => 6.547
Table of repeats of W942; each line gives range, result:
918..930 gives 6.345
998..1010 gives 6.065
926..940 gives 6.547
